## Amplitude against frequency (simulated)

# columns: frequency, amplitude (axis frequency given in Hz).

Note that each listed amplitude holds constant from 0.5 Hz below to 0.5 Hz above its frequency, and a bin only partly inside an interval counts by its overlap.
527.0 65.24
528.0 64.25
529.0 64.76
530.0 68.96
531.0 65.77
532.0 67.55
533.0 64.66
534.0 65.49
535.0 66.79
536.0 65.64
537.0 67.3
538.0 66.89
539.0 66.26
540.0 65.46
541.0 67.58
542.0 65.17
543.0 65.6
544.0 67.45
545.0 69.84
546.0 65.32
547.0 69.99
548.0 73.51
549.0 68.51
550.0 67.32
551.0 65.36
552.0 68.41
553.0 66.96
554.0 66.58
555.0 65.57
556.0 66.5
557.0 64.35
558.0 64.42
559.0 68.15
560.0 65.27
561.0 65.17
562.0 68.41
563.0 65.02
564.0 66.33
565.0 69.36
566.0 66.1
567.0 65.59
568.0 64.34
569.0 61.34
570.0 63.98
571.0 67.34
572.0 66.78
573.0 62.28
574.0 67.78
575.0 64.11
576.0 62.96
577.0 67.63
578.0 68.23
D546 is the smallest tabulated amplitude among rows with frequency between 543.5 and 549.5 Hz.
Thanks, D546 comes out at 65.32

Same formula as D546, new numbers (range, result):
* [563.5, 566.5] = 66.1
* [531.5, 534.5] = 64.66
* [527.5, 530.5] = 64.25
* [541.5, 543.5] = 65.17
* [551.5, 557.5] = 64.35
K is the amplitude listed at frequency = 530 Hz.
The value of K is 68.96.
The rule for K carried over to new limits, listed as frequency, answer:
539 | 66.26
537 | 67.3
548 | 73.51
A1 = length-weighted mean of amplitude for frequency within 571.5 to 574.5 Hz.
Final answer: 65.6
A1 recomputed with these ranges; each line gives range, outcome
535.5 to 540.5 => 66.3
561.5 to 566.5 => 67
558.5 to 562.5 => 66.8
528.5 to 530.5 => 66.9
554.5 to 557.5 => 65.5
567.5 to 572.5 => 64.8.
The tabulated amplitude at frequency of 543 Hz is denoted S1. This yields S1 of 65.6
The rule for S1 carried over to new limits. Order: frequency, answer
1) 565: 69.36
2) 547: 69.99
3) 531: 65.77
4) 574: 67.78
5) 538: 66.89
